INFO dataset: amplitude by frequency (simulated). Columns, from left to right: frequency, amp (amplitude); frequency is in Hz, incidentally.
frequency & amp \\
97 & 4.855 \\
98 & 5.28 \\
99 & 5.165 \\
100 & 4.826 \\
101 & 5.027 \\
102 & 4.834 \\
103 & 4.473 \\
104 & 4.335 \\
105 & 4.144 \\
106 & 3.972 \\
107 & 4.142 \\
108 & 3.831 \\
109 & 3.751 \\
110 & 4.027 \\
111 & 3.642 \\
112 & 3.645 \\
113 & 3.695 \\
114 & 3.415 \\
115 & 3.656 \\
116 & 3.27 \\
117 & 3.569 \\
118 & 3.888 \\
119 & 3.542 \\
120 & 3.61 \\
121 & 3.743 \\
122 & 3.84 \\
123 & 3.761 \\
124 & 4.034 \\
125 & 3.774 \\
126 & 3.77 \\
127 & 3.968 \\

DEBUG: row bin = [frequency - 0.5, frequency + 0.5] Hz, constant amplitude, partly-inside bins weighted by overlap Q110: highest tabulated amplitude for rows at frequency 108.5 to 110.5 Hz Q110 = 4.027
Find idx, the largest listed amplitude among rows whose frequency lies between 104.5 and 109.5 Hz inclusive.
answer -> 4.144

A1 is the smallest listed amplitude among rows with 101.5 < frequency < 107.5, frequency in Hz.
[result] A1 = 3.972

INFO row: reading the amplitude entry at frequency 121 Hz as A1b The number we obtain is 3.743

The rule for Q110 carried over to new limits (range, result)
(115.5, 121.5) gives 3.888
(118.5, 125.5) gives 4.034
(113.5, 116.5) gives 3.656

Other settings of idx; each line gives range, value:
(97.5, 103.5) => 5.28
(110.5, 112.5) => 3.645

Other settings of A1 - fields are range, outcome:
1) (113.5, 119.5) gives 3.27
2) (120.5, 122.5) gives 3.743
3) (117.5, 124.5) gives 3.542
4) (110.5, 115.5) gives 3.415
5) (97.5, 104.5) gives 4.335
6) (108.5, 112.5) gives 3.642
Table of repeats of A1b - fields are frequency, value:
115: 3.656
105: 4.144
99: 5.165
